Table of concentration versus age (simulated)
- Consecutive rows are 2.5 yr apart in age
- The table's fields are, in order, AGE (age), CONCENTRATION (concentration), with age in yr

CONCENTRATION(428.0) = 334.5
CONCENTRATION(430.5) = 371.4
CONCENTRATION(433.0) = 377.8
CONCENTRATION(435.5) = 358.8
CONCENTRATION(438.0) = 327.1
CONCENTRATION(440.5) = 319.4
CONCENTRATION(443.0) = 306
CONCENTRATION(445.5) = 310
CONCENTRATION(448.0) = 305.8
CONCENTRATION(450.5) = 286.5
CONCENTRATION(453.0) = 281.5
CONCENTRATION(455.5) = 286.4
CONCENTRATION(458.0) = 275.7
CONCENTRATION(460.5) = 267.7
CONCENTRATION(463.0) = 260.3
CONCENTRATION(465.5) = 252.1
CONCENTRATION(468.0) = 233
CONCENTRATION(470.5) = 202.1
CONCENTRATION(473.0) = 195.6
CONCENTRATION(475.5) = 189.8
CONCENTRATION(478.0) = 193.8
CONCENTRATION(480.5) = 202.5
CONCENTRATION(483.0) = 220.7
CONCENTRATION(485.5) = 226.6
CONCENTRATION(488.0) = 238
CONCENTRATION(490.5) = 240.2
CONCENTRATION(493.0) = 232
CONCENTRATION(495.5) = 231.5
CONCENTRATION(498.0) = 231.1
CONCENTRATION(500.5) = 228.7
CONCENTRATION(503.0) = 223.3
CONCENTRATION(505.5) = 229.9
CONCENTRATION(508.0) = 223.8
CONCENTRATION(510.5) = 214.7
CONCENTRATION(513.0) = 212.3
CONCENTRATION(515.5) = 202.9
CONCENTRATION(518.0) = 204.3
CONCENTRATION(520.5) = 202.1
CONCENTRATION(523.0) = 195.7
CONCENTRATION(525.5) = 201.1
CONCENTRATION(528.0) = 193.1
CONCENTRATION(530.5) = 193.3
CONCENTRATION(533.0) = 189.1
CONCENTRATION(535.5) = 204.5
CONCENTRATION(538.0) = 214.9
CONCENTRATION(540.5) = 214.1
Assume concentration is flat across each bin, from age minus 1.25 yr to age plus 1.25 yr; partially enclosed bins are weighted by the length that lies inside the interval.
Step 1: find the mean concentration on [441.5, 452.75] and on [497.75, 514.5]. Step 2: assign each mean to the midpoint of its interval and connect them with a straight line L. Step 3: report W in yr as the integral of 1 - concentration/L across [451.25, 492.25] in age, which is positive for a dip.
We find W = 4.97 yr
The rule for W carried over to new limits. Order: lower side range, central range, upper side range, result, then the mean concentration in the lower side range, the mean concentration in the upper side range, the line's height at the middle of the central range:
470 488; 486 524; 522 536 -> -3.74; 207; 196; 201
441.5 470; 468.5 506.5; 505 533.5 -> 3.24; 277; 205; 241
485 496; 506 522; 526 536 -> 0.05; 234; 195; 211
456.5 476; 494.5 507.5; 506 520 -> -0.60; 237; 212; 218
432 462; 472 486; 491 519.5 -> 3.02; 308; 222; 260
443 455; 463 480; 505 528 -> 3.38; 296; 208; 267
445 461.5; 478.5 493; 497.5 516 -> 1.30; 287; 221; 247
